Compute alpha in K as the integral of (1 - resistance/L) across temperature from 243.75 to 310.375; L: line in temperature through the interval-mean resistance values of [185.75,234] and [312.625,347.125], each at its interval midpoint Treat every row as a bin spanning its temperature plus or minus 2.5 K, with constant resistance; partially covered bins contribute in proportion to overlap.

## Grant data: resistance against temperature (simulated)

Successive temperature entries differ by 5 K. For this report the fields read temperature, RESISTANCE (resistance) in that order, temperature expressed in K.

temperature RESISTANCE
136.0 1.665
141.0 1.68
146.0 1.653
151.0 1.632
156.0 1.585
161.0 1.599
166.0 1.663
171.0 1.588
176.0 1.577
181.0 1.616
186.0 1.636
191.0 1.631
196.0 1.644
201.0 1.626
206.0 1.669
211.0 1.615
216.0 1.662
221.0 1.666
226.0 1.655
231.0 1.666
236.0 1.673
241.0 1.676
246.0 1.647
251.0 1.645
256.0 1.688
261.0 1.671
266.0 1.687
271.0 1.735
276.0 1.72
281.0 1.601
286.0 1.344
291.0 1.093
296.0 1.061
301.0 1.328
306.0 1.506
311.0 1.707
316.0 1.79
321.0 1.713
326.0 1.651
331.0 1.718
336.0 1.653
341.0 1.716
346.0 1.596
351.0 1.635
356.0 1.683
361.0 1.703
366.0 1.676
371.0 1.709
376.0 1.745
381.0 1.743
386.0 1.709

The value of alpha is 6.0 K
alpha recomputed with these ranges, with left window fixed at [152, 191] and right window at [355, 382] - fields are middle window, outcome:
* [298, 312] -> 1.7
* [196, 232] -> -0.4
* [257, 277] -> -0.5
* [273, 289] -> 1.1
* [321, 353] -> 0.5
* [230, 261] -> -0.3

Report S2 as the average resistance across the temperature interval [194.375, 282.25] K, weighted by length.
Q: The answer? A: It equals 1.66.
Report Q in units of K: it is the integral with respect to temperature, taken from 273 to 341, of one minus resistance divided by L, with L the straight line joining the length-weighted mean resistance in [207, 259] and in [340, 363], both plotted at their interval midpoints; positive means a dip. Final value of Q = 5.1 K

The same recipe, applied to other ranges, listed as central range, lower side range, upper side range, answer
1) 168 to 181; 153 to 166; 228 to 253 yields 0.2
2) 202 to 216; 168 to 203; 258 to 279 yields 0.0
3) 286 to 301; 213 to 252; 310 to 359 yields 4.6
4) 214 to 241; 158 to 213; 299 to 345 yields -0.6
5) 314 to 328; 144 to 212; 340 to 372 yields -0.5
